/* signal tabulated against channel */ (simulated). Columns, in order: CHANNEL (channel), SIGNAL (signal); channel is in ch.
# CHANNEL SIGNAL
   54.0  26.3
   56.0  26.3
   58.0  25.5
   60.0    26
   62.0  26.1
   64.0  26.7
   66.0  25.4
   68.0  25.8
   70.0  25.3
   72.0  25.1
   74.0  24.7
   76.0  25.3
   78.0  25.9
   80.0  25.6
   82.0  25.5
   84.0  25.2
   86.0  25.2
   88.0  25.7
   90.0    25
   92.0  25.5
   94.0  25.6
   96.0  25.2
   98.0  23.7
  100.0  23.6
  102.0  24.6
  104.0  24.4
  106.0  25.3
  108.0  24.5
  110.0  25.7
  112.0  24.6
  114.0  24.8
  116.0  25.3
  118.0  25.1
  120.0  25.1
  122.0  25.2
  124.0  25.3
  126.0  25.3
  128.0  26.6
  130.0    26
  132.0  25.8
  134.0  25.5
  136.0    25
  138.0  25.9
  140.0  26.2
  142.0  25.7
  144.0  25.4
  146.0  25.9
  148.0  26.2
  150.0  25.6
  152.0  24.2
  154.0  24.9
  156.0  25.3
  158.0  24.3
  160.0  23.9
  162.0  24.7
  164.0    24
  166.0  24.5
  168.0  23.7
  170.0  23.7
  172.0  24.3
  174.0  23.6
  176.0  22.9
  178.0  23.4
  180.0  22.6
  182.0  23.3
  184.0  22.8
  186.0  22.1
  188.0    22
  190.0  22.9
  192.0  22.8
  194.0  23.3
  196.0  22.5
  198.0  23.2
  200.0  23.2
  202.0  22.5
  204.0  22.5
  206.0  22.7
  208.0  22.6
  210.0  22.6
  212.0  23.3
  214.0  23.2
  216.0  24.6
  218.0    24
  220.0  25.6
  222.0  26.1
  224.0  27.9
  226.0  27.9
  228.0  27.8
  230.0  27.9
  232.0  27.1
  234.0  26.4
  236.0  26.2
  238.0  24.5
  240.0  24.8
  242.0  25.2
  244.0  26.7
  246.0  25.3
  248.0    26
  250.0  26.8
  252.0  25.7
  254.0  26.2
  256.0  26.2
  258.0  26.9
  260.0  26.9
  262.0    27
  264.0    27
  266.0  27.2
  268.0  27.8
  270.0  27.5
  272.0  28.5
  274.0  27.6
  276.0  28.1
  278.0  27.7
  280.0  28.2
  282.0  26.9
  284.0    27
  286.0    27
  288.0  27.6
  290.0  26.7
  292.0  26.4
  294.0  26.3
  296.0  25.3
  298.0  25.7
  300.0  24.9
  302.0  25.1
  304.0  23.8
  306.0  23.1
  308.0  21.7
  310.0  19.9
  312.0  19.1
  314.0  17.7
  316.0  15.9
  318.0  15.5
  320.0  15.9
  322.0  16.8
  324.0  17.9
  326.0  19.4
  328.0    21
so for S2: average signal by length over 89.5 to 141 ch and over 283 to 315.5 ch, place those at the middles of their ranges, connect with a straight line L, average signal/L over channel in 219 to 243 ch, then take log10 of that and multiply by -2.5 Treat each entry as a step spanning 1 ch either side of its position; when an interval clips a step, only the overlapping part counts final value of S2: -0.08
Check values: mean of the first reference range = 25.2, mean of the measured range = 26.4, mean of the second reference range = 24.1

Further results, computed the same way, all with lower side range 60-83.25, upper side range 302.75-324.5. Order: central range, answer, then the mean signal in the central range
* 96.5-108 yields 0.02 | 24.4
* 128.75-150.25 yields -0.09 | 25.8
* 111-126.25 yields -0.03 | 25.1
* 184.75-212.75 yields -0.03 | 22.7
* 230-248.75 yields -0.23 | 25.9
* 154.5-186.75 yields -0.04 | 23.7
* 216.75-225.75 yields -0.21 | 26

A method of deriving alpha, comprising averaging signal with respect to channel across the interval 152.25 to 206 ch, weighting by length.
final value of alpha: 23.4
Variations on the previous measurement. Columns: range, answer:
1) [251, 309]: 26.4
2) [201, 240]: 25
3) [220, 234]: 27.2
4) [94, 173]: 25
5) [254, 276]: 27.2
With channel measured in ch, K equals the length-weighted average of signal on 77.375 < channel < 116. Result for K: 25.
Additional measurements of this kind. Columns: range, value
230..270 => 26.4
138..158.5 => 25.4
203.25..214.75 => 22.8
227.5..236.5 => 27.1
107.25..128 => 25.2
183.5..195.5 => 22.6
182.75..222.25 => 23.2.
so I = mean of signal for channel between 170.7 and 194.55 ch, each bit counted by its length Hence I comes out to 23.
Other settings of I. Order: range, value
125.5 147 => 25.8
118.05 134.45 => 25.6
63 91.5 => 25.5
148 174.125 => 24.5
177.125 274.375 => 25.1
